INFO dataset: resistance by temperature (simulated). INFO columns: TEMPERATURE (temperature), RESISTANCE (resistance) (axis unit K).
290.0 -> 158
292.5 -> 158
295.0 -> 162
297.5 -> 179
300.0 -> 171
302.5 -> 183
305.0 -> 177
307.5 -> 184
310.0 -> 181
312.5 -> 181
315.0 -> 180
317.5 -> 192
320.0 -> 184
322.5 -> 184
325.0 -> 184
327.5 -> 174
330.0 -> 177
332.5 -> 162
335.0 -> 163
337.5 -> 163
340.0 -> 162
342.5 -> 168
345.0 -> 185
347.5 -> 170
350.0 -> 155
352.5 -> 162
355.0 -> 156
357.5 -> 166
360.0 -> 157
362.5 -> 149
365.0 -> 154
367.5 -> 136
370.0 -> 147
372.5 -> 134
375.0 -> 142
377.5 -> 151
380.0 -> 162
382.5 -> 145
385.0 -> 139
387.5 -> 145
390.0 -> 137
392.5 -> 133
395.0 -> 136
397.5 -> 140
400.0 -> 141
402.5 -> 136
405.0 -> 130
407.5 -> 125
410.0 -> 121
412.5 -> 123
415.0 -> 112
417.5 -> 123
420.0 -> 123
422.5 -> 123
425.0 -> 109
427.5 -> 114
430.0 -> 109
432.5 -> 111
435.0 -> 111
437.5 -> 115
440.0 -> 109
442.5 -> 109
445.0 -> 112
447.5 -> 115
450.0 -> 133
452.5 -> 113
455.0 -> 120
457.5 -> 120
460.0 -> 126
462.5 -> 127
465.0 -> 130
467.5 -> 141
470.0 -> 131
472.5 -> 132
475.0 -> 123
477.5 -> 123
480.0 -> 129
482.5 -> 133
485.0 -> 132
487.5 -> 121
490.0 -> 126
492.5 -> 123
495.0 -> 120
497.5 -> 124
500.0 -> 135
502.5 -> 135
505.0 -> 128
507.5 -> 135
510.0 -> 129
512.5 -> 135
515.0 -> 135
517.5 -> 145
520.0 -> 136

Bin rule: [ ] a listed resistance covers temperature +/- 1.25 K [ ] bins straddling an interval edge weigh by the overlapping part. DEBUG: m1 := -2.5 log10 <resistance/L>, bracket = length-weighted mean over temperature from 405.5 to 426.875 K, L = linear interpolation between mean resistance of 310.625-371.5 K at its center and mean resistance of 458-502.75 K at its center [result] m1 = 0.21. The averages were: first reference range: 167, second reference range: 128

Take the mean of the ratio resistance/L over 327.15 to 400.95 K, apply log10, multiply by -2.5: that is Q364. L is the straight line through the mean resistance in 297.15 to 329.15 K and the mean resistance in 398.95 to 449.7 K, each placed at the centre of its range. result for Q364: -0.01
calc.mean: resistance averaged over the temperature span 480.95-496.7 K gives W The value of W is 126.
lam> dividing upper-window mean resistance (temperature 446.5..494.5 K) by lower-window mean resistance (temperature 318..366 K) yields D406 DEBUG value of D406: 0.75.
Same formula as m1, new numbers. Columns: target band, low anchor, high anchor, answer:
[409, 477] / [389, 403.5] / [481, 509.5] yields 0.113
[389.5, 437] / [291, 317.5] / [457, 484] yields 0.175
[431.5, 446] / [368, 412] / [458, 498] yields 0.191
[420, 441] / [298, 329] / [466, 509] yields 0.276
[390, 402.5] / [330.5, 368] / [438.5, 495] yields 0.069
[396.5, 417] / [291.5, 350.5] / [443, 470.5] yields 0.115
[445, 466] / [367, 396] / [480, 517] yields 0.102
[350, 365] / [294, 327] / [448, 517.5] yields 0.058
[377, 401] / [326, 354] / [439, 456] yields 0.010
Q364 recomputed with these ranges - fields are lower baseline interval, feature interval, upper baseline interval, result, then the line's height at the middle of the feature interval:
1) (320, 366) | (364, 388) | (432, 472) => 0.053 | 153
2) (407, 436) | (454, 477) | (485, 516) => -0.036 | 124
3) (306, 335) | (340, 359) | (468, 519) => 0.036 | 171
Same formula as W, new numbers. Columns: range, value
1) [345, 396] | 150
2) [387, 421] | 130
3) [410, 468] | 118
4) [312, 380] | 164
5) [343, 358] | 166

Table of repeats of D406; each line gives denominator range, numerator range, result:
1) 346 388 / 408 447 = 0.76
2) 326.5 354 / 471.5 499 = 0.75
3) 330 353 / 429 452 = 0.68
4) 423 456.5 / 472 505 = 1.12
